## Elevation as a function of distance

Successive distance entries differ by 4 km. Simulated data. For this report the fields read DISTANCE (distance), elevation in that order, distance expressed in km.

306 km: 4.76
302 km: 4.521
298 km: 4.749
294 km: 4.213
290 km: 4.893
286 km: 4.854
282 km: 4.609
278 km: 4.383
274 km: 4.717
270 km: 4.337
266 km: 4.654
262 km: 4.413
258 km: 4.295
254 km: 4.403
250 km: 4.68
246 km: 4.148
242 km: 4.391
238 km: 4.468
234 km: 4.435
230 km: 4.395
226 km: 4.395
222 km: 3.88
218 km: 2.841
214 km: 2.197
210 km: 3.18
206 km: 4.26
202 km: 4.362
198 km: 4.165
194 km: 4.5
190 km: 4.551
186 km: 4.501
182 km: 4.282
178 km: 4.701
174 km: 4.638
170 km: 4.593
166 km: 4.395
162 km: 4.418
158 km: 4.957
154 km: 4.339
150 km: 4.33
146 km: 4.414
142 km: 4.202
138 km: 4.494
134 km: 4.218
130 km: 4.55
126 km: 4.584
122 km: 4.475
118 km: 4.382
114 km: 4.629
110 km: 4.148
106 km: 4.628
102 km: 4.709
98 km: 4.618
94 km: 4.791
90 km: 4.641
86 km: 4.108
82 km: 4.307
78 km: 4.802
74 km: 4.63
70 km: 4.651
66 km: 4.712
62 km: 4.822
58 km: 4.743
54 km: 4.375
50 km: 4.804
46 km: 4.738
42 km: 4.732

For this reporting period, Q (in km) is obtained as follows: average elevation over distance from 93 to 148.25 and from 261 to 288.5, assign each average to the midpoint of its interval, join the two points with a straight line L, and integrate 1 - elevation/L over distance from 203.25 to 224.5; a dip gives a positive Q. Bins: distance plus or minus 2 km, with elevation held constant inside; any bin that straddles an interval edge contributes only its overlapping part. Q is 5.6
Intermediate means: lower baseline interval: 4.48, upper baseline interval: 4.58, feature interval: 3.34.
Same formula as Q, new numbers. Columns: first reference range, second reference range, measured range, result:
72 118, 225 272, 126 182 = 0.2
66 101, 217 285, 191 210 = 0.9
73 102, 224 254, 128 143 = 0.5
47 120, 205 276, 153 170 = -0.8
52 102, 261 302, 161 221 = 6.5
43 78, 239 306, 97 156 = 2.5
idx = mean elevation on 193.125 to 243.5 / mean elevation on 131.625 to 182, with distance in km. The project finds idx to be 0.88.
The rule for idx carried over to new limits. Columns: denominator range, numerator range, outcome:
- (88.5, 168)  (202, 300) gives 0.94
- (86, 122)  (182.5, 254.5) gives 0.90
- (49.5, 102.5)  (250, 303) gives 0.99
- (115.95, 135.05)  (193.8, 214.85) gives 0.85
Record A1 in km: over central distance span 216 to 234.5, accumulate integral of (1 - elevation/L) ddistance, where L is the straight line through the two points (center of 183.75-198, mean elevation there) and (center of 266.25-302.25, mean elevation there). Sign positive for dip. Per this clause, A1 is 2.3 km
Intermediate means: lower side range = 4.46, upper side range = 4.59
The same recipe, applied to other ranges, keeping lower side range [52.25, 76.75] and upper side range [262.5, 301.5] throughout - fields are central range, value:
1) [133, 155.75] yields 1.5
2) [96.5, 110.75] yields 0.3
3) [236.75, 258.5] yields 0.9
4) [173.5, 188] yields 0.3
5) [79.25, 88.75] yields 0.8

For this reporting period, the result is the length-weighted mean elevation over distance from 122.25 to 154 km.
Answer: 4.4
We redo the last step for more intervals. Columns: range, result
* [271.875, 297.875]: 4.62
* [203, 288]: 4.19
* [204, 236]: 3.7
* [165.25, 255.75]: 4.19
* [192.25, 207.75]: 4.32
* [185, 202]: 4.42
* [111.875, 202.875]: 4.47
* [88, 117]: 4.59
